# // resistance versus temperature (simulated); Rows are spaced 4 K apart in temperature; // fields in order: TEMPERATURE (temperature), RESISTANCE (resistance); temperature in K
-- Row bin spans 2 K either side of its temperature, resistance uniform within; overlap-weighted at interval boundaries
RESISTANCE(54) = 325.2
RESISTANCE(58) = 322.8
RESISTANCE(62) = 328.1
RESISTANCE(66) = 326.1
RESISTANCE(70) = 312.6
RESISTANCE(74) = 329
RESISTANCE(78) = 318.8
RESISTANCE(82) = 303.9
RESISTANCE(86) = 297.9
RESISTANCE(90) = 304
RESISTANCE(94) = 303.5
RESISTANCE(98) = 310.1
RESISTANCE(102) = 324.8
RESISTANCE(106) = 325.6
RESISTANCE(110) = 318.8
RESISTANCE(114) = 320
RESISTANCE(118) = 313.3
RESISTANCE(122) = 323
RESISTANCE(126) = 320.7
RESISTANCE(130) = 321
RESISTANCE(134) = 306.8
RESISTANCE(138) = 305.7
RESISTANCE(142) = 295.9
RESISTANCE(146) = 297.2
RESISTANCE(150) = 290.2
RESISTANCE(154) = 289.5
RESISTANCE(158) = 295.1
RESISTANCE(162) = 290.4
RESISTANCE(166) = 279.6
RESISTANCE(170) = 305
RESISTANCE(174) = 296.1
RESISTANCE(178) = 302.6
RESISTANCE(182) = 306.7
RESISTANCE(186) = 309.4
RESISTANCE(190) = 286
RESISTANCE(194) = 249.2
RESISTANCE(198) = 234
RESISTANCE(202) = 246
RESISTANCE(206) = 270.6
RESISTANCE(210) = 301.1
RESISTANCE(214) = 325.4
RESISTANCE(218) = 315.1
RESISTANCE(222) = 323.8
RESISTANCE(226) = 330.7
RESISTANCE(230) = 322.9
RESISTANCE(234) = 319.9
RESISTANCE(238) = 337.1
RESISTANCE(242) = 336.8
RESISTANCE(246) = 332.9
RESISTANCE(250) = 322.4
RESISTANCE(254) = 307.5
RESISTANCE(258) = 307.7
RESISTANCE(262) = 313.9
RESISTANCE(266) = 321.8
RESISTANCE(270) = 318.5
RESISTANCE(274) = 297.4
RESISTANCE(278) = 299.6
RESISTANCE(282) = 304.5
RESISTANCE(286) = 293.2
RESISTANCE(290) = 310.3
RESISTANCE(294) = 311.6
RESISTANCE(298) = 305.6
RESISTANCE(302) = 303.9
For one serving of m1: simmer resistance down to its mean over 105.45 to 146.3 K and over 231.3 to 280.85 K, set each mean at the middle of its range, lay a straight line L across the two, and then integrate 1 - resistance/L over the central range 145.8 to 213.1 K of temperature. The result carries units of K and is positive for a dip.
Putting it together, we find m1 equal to 6.4 K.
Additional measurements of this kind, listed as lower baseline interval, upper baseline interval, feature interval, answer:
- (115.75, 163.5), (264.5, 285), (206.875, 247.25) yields -2.2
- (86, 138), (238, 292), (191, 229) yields 3.0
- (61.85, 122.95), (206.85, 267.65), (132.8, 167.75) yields 2.6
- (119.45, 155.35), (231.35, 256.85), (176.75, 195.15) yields 1.3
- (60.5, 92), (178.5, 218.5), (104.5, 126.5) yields -1.1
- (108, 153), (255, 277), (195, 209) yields 2.6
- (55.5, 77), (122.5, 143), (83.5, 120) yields 0.5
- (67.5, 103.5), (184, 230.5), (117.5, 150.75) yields -0.5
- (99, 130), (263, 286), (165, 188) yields 1.1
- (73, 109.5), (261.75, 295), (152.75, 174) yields 1.3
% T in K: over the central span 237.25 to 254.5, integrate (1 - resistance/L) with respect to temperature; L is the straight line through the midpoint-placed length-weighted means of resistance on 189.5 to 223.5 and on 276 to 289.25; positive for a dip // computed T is -2.2 K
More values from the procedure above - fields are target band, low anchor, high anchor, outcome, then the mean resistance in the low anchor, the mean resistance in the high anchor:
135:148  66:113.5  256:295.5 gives 0.5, 314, 308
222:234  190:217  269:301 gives -1.8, 274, 305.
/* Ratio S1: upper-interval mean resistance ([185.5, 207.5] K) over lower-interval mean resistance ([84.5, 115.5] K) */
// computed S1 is 0.8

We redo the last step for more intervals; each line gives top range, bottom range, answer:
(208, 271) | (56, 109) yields 1.02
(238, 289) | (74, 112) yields 1.00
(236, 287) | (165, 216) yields 1.10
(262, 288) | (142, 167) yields 1.05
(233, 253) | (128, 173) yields 1.11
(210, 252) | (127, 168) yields 1.09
